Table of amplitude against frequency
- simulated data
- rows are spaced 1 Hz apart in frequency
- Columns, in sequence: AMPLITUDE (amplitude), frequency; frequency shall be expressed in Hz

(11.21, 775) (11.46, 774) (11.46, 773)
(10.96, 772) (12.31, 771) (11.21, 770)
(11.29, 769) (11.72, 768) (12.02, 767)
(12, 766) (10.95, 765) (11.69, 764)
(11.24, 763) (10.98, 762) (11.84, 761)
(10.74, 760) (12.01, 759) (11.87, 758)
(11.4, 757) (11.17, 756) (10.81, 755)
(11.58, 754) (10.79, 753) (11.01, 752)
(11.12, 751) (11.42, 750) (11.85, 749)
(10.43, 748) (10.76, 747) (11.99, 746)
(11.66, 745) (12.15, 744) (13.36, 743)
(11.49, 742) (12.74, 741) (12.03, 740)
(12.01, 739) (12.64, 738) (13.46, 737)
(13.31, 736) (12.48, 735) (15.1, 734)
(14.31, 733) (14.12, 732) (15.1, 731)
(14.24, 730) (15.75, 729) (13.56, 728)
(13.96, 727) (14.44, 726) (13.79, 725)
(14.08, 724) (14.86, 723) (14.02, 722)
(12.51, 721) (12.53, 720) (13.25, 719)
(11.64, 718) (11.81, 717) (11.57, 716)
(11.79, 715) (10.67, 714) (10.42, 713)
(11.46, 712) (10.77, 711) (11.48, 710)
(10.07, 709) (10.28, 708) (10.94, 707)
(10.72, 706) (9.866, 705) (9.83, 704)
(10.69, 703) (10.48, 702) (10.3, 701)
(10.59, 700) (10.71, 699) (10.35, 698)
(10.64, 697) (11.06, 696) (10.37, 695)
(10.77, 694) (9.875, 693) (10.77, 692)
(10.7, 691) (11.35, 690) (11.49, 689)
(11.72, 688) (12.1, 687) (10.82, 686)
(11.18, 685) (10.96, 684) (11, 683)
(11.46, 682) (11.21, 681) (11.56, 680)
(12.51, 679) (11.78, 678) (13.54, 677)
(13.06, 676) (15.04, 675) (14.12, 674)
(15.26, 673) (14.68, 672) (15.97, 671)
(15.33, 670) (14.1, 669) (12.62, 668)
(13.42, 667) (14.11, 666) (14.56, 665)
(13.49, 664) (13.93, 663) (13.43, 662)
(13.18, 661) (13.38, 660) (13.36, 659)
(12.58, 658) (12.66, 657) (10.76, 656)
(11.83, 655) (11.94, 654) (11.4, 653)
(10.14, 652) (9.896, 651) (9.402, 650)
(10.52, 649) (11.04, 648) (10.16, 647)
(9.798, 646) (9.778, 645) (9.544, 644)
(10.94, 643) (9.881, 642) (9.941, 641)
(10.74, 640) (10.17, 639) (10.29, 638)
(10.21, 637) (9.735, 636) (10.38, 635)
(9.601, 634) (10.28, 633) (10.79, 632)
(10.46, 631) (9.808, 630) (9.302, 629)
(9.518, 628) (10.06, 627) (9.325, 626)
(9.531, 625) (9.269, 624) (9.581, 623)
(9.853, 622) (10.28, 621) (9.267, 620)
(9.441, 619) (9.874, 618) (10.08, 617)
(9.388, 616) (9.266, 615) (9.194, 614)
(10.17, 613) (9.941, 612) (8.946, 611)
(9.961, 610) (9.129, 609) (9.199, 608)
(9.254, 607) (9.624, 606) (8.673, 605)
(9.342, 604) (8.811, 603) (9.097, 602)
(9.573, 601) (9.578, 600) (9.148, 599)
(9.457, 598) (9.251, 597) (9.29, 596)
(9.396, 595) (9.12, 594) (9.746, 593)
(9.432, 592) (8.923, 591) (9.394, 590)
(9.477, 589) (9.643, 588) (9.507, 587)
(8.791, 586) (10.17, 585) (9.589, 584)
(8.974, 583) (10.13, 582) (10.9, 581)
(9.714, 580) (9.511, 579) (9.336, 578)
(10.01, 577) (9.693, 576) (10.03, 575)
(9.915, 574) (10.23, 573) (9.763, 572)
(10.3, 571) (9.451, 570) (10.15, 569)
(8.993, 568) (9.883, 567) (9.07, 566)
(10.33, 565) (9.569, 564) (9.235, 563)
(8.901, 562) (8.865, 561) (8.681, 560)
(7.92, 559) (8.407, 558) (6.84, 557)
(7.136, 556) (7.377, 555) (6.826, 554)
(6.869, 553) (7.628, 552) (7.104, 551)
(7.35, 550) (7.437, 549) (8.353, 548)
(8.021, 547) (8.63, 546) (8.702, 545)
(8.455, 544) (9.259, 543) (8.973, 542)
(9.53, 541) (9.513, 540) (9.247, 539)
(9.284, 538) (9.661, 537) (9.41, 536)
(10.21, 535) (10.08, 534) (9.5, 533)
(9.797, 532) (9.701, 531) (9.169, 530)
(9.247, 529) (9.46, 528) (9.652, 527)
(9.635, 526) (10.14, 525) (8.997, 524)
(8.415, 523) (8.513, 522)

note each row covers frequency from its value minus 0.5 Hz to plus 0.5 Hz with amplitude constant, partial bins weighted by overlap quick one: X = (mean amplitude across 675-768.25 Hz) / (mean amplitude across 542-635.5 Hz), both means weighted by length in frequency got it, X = 1.3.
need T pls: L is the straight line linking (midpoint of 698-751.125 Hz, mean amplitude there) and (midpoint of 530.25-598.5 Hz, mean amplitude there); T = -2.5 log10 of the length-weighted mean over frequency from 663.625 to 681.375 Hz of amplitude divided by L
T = -0.221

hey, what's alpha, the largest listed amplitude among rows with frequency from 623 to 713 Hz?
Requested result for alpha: 15.97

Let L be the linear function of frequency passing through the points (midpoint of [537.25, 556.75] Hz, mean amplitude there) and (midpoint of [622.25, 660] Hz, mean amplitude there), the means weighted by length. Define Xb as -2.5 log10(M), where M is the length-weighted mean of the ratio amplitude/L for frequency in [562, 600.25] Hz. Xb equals -0.07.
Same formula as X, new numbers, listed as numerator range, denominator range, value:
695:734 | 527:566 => 1.39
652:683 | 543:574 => 1.53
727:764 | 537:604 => 1.36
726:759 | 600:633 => 1.31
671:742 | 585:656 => 1.24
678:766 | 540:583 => 1.33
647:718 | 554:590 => 1.27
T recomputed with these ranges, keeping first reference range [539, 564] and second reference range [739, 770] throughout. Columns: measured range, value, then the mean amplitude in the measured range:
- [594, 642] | -0.04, 9.65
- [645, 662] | -0.15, 11.4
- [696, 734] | -0.11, 12.1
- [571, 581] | -0.15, 9.88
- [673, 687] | -0.19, 12.3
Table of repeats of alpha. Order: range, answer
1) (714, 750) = 15.75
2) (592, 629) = 10.28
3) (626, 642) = 10.79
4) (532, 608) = 10.9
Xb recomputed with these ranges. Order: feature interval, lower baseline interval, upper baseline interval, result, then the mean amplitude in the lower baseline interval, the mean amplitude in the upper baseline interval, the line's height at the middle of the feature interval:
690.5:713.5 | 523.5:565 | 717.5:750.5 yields 0.17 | 8.77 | 13.1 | 12.3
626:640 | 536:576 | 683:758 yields 0.02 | 8.79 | 11.9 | 10.2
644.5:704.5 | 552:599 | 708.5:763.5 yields -0.08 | 9.2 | 12.3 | 11.1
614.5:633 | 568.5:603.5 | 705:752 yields 0.06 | 9.59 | 12.4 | 10.3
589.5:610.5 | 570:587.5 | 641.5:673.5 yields 0.13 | 9.79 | 12.3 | 10.5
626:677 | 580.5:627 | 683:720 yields -0.15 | 9.48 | 11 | 10.2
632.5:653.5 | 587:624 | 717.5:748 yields 0.04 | 9.44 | 13.2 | 10.5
